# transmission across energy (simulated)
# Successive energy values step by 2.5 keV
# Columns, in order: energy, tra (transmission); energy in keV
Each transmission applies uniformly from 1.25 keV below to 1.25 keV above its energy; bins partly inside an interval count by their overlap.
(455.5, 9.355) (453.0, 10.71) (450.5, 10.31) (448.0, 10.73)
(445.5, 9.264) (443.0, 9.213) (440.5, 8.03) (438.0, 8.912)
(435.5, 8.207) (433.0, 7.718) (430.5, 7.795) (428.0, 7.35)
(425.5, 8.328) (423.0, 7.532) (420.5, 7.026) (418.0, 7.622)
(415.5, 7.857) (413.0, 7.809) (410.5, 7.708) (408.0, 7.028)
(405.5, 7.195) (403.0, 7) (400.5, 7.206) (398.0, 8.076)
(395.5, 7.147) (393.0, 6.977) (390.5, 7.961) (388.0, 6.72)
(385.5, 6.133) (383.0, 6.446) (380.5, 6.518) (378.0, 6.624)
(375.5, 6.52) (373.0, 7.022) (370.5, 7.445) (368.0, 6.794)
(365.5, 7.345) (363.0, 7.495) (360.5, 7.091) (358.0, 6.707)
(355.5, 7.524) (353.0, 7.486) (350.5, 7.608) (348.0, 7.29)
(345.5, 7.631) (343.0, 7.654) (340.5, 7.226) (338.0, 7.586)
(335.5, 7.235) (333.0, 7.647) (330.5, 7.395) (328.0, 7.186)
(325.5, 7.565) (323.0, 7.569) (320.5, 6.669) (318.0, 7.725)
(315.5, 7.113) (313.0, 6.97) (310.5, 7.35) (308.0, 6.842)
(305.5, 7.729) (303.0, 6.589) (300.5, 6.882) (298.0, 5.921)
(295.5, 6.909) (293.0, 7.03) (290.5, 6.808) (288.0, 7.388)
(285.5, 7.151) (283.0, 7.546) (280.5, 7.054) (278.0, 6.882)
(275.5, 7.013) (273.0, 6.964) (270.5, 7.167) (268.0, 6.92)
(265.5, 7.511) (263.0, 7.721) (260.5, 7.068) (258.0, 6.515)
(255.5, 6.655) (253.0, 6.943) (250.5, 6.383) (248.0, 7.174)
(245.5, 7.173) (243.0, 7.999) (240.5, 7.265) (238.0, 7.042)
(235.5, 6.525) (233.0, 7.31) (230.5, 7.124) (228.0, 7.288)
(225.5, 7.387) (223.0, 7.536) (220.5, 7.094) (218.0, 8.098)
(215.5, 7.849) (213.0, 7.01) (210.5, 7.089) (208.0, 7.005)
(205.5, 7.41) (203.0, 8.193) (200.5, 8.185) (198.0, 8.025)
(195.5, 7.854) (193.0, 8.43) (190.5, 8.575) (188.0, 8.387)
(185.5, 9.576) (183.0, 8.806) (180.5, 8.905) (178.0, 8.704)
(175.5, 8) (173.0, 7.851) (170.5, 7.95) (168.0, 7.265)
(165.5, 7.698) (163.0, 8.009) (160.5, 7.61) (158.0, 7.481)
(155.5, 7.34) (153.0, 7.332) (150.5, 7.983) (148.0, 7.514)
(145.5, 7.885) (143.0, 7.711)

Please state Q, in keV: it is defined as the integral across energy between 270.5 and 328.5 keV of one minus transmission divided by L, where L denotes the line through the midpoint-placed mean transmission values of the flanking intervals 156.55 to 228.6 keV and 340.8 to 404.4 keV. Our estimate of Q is 2.9 keV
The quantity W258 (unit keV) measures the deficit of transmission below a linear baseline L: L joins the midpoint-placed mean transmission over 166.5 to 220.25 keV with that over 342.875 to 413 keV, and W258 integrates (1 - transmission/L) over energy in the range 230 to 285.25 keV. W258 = 4.58 keV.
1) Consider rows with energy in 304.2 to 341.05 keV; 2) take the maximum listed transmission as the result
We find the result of 7.729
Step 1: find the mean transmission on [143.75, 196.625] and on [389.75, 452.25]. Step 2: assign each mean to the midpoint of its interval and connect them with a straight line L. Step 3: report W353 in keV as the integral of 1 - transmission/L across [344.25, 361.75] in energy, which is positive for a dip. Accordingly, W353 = 1.5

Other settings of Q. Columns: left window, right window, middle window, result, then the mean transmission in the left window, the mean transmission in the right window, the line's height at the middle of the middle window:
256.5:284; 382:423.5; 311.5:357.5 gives -1.3 keV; 7.12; 7.26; 7.19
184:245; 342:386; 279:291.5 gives 0.3 keV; 7.68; 7.09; 7.4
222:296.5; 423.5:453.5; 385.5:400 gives 1.9 keV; 7.11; 8.8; 8.37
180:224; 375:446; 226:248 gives 1.9 keV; 7.99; 7.51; 7.91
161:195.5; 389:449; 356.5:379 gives 2.7 keV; 8.29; 7.89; 7.97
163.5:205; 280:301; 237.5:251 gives 0.5 keV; 8.25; 6.97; 7.53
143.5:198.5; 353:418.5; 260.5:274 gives 0.7 keV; 8.05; 7.15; 7.65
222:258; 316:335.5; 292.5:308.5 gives 1.0 keV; 7.1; 7.37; 7.29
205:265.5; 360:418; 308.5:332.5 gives -0.4 keV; 7.2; 7.15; 7.17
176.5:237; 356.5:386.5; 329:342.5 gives -0.7 keV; 7.85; 6.86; 7.07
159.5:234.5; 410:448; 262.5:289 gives 2.5 keV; 7.87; 8.12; 7.96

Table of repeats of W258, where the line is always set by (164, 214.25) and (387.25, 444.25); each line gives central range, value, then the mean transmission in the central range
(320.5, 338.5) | 0.98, 7.39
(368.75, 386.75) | 2.48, 6.68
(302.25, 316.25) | 1.31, 7.12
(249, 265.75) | 2.10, 6.94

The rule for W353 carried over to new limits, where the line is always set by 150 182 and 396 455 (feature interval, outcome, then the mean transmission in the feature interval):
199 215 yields 0.82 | 7.51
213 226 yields 0.63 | 7.55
